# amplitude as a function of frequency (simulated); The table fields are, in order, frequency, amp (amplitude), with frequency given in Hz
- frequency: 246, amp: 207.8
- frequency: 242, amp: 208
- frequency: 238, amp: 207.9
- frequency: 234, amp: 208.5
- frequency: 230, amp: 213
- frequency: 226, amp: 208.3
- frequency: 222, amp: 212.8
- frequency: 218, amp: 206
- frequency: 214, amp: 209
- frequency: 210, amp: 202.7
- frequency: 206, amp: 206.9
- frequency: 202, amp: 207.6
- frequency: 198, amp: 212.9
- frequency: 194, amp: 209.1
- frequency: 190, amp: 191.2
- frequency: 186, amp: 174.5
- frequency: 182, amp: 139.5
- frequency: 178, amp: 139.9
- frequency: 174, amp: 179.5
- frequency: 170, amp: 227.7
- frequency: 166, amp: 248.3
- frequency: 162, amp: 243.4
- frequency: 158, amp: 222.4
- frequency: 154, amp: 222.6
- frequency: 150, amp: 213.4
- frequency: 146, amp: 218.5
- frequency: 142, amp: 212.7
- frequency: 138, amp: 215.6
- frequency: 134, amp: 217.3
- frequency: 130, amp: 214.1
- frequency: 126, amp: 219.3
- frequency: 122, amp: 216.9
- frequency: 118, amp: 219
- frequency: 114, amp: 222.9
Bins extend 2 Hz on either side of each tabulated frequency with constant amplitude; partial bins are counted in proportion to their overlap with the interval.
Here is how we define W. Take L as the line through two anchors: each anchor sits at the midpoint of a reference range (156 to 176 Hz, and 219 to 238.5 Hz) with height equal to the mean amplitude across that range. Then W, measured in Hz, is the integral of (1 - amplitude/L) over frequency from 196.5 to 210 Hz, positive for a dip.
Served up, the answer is 0.5 Hz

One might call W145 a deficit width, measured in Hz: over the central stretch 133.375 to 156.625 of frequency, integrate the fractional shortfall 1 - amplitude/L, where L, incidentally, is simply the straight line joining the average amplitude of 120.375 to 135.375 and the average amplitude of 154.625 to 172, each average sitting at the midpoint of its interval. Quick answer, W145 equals 0.9 Hz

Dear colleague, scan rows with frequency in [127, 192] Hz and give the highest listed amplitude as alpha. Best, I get 248.3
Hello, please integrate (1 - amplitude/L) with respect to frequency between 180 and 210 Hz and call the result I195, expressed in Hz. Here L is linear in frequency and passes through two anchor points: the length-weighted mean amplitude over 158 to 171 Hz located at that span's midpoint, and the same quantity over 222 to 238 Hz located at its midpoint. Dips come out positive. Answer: 4.3 Hz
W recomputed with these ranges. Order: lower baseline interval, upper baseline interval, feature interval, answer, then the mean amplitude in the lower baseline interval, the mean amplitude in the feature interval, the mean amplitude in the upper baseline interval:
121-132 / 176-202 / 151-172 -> -3.84 Hz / 217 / 232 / 180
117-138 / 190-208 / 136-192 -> 2.29 Hz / 217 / 204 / 207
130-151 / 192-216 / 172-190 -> 4.16 Hz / 215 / 162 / 208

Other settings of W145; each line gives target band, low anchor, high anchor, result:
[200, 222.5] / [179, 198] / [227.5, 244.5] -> -1.5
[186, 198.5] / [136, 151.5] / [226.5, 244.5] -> 0.8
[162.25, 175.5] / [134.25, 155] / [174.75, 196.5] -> -2.3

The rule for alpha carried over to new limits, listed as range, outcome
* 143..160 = 222.6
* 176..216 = 212.9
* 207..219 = 209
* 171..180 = 179.5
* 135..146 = 218.5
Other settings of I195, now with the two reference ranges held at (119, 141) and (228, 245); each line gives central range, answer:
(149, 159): -0.2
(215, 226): 0.1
